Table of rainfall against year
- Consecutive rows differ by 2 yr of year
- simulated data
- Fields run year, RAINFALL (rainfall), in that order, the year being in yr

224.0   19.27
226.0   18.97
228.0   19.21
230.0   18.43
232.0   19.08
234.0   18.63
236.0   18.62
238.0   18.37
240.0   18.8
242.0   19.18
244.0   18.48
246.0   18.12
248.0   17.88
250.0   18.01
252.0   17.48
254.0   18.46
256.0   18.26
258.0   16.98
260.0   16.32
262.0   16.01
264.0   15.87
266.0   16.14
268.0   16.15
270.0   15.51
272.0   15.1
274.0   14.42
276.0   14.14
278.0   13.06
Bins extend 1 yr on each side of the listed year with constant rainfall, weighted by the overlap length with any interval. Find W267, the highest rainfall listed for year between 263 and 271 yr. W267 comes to 16.15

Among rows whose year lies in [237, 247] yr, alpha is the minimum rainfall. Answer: 18.12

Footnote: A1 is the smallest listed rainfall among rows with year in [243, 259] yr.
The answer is 16.98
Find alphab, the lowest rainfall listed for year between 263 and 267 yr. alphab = 15.87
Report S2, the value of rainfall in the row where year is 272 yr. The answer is 15.1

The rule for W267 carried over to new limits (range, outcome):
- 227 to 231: 19.21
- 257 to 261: 16.98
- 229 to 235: 19.08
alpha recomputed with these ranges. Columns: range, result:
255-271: 15.51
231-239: 18.37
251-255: 17.48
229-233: 18.43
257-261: 16.32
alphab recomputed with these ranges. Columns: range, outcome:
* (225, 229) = 18.97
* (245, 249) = 17.88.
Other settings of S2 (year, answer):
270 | 15.51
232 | 19.08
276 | 14.14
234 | 18.63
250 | 18.01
